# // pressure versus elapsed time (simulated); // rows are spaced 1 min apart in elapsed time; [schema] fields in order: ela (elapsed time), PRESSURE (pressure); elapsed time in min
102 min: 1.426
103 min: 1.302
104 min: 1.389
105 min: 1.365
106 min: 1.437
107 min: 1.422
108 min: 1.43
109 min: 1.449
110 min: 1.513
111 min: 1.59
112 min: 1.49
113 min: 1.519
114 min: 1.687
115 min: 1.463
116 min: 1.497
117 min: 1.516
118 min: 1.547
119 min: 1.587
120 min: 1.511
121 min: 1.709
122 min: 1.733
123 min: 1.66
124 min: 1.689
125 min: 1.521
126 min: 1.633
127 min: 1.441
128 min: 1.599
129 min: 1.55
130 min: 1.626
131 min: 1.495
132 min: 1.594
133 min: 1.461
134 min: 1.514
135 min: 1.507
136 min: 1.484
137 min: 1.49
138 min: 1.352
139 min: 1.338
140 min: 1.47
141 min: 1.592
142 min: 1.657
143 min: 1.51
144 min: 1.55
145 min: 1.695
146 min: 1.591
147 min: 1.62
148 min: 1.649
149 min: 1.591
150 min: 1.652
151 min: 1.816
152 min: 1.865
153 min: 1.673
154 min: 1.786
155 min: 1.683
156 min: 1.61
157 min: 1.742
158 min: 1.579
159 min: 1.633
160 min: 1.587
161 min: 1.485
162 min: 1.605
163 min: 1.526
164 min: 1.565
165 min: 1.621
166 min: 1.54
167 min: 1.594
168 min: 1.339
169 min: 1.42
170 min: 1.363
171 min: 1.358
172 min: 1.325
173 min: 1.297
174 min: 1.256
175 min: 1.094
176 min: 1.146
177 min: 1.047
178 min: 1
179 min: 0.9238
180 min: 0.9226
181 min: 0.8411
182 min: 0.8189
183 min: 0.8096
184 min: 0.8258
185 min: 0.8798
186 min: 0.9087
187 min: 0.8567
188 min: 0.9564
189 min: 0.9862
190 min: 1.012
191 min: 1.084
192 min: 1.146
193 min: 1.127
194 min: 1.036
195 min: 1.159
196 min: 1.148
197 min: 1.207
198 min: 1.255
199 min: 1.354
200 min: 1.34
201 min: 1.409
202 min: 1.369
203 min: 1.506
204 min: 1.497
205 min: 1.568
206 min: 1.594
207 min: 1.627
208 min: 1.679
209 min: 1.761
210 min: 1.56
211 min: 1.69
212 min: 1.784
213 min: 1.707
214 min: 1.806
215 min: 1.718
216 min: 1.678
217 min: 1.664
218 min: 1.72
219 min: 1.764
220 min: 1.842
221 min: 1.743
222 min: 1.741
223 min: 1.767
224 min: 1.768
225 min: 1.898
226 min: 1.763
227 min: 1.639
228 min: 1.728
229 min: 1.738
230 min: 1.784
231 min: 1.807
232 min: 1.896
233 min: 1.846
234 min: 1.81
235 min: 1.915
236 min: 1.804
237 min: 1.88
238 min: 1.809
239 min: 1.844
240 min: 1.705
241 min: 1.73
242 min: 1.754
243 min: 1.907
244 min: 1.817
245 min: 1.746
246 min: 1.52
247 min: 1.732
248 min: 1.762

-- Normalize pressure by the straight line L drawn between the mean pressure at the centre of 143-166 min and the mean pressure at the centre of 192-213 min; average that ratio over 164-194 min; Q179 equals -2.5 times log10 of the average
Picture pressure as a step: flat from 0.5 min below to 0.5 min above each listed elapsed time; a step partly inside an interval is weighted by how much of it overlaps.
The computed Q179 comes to 0.338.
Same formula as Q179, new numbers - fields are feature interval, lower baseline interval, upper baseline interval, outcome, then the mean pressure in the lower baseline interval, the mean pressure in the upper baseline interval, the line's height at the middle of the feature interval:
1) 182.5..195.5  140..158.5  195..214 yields 0.49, 1.65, 1.5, 1.54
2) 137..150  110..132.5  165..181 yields -0.09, 1.57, 1.24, 1.43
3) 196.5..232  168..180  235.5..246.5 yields -0.07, 1.2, 1.77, 1.54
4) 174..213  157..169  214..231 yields 0.34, 1.55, 1.75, 1.66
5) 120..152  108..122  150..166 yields 0.01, 1.55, 1.65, 1.6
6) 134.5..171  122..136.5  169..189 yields -0.20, 1.56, 1.04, 1.32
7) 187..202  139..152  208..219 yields 0.41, 1.61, 1.71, 1.68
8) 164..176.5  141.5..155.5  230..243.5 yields 0.24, 1.67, 1.82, 1.71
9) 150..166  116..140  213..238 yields -0.02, 1.54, 1.78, 1.62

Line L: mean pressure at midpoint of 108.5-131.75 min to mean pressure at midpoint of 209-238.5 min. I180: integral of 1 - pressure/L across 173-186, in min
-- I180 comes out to 5.5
